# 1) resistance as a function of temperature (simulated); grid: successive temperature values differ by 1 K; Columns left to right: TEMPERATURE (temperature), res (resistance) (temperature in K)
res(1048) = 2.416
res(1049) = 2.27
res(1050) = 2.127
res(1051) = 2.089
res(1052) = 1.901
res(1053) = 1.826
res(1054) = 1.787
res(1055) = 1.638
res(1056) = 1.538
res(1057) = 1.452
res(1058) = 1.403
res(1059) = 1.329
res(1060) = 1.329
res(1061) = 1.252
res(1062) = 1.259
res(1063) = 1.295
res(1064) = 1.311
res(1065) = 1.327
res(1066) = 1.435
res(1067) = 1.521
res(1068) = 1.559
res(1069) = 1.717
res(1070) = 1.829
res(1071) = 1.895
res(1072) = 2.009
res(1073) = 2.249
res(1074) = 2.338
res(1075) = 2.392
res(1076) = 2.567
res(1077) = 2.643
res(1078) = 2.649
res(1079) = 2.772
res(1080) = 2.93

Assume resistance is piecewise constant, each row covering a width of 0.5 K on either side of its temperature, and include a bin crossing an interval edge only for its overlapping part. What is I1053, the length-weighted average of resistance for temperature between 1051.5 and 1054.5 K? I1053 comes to 1.84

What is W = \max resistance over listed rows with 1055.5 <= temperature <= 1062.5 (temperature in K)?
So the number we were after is 1.538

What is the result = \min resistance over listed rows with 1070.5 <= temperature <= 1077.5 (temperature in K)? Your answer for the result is 1.895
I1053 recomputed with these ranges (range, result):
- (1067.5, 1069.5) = 1.64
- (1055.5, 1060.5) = 1.41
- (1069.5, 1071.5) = 1.86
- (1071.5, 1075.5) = 2.25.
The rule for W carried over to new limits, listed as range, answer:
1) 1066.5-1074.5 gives 2.338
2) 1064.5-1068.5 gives 1.559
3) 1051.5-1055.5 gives 1.901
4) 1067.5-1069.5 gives 1.717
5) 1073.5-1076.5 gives 2.567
